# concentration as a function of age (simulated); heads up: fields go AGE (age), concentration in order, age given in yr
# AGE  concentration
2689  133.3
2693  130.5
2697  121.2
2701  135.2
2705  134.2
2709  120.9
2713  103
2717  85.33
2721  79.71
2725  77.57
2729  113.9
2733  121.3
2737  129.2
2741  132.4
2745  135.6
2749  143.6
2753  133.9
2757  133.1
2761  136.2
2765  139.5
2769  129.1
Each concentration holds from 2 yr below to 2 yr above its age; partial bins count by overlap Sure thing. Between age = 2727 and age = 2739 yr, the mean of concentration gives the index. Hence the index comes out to 121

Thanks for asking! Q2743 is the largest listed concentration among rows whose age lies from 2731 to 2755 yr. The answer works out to 143.6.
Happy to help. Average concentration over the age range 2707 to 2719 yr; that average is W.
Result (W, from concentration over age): 103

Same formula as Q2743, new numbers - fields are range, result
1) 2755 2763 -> 136.2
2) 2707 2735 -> 121.3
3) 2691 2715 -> 135.2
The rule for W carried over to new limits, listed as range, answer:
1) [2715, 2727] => 80.9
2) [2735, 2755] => 135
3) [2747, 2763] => 137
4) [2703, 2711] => 128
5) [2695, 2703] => 128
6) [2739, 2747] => 134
